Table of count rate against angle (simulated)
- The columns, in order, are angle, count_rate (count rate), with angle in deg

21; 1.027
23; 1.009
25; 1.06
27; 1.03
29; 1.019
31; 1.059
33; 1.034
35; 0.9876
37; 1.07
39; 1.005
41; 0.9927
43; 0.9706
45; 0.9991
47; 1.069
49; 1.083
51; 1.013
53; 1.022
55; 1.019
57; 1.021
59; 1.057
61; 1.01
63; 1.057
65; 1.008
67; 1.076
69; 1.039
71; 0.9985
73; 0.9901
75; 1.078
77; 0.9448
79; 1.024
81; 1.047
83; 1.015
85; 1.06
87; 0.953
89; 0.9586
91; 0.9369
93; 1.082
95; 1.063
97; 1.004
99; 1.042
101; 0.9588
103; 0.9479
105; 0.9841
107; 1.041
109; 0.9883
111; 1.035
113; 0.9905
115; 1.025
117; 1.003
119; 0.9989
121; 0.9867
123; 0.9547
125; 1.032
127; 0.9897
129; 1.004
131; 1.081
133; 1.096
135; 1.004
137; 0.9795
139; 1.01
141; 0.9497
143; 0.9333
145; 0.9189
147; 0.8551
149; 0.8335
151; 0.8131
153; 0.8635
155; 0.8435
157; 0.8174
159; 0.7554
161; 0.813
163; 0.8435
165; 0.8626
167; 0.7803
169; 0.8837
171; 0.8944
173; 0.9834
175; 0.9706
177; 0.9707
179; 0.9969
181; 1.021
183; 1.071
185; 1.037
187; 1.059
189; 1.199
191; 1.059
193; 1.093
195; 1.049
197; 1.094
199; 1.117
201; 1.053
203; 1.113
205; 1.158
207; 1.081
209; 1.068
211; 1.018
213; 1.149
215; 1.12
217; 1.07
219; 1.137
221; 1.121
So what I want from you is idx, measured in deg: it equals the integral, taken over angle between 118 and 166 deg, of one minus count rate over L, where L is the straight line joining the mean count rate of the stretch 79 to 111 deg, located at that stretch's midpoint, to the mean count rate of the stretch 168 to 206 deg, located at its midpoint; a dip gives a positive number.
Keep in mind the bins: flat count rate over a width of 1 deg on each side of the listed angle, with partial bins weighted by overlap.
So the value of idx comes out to 4.6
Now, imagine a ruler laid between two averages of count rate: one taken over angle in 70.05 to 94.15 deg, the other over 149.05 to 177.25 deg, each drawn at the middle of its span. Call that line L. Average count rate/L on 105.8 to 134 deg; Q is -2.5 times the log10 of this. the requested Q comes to -0.09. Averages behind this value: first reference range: 1.01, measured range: 1.02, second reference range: 0.86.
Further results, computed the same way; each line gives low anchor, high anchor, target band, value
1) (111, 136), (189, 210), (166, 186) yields 0.12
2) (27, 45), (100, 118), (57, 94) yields -0.01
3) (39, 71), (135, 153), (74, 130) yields -0.04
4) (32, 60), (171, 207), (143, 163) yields 0.24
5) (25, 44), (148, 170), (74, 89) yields -0.07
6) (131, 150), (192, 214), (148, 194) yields 0.10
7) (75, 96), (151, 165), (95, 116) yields -0.05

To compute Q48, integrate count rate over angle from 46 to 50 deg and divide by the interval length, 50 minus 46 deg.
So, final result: 1.08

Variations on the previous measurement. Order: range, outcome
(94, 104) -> 1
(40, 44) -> 0.982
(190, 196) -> 1.07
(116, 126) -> 0.995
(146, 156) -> 0.842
